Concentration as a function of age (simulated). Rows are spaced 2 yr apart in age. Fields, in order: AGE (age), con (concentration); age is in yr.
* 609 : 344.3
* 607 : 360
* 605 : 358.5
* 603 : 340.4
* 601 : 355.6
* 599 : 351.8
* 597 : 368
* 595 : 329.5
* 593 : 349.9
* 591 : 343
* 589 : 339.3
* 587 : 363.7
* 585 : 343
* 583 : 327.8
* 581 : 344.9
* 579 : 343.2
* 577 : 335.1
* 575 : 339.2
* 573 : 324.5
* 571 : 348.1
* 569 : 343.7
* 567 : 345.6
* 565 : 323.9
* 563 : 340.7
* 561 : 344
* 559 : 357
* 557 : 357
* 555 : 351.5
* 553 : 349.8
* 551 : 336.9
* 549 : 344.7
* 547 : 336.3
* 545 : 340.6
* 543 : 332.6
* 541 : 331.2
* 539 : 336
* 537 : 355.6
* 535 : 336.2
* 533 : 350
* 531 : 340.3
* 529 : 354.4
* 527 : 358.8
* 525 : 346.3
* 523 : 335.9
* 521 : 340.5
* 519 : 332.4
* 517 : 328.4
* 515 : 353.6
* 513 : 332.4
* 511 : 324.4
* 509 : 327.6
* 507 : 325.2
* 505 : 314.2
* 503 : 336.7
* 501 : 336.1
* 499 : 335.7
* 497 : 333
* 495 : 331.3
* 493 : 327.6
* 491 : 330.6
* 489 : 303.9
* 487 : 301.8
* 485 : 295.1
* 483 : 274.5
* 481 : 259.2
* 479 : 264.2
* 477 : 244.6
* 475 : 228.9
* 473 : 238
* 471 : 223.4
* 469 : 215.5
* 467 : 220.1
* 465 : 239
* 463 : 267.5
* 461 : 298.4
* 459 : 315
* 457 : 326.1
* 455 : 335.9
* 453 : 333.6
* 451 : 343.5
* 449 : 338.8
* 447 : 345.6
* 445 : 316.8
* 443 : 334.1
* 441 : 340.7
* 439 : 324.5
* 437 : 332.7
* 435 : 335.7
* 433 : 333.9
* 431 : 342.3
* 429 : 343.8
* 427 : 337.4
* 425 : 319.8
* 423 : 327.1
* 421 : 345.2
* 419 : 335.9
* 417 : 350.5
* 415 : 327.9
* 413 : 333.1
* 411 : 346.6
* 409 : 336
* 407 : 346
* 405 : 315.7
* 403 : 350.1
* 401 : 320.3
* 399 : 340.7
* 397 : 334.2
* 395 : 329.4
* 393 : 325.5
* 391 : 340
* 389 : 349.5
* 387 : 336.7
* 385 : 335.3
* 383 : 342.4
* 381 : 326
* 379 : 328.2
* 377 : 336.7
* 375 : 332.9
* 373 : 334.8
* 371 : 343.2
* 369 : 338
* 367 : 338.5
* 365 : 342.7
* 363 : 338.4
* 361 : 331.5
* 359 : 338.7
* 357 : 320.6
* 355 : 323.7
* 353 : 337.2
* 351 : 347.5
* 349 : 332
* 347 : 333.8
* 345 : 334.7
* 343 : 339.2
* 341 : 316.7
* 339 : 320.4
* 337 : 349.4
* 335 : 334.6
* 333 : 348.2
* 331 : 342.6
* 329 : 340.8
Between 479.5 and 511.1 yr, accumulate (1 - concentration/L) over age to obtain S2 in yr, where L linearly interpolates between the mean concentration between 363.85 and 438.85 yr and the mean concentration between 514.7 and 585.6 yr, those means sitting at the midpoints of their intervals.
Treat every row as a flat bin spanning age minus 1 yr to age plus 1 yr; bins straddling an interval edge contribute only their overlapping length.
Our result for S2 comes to 2.3 yr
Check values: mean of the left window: 336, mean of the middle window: 315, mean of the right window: 342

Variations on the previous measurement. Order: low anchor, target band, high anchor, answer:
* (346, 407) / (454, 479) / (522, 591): 5.6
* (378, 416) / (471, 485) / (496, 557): 3.5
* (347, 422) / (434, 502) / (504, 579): 7.7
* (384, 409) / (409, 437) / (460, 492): -2.3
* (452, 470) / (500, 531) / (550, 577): -2.1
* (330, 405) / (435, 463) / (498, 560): 0.8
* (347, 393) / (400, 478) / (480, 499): 1.7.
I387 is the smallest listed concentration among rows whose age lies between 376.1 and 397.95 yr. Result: 325.5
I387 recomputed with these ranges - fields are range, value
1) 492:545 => 314.2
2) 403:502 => 215.5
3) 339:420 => 315.7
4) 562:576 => 323.9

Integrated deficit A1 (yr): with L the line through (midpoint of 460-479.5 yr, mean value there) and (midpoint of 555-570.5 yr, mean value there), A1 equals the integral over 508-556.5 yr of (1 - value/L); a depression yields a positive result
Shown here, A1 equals -4.6 yr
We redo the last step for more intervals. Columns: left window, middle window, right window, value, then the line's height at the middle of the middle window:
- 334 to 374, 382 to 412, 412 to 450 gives -0.1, 335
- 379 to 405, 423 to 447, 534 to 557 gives 0.3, 337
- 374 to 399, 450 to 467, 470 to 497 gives -0.4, 295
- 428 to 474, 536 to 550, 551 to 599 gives -0.2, 334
